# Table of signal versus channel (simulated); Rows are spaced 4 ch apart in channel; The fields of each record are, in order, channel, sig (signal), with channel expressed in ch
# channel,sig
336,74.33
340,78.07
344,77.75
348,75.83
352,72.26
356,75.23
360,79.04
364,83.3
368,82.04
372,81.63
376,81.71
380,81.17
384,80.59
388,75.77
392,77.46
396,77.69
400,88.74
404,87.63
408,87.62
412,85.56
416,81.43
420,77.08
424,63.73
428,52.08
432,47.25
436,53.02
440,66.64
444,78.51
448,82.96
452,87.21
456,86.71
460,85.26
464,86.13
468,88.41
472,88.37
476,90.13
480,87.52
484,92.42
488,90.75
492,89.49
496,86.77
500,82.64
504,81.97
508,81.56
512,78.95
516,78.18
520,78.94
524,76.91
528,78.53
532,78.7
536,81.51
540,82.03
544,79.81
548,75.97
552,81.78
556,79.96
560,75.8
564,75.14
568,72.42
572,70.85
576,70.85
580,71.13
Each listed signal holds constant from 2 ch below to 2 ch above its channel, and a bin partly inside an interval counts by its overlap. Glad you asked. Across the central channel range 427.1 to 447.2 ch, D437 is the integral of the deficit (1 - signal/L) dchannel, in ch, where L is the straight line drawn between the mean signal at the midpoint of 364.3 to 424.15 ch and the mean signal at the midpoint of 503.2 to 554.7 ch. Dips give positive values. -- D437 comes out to 4.8 ch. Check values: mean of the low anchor 81.3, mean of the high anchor 79.6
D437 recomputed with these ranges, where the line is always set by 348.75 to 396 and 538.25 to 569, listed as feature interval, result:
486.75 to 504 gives -1.83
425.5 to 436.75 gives 3.94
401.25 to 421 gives -1.41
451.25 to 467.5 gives -1.65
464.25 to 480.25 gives -2.04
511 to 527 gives -0.01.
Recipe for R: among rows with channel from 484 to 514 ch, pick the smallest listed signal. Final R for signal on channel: 78.95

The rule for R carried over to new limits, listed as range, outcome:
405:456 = 47.25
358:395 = 75.77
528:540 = 78.53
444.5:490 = 82.96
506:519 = 78.18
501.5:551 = 75.97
